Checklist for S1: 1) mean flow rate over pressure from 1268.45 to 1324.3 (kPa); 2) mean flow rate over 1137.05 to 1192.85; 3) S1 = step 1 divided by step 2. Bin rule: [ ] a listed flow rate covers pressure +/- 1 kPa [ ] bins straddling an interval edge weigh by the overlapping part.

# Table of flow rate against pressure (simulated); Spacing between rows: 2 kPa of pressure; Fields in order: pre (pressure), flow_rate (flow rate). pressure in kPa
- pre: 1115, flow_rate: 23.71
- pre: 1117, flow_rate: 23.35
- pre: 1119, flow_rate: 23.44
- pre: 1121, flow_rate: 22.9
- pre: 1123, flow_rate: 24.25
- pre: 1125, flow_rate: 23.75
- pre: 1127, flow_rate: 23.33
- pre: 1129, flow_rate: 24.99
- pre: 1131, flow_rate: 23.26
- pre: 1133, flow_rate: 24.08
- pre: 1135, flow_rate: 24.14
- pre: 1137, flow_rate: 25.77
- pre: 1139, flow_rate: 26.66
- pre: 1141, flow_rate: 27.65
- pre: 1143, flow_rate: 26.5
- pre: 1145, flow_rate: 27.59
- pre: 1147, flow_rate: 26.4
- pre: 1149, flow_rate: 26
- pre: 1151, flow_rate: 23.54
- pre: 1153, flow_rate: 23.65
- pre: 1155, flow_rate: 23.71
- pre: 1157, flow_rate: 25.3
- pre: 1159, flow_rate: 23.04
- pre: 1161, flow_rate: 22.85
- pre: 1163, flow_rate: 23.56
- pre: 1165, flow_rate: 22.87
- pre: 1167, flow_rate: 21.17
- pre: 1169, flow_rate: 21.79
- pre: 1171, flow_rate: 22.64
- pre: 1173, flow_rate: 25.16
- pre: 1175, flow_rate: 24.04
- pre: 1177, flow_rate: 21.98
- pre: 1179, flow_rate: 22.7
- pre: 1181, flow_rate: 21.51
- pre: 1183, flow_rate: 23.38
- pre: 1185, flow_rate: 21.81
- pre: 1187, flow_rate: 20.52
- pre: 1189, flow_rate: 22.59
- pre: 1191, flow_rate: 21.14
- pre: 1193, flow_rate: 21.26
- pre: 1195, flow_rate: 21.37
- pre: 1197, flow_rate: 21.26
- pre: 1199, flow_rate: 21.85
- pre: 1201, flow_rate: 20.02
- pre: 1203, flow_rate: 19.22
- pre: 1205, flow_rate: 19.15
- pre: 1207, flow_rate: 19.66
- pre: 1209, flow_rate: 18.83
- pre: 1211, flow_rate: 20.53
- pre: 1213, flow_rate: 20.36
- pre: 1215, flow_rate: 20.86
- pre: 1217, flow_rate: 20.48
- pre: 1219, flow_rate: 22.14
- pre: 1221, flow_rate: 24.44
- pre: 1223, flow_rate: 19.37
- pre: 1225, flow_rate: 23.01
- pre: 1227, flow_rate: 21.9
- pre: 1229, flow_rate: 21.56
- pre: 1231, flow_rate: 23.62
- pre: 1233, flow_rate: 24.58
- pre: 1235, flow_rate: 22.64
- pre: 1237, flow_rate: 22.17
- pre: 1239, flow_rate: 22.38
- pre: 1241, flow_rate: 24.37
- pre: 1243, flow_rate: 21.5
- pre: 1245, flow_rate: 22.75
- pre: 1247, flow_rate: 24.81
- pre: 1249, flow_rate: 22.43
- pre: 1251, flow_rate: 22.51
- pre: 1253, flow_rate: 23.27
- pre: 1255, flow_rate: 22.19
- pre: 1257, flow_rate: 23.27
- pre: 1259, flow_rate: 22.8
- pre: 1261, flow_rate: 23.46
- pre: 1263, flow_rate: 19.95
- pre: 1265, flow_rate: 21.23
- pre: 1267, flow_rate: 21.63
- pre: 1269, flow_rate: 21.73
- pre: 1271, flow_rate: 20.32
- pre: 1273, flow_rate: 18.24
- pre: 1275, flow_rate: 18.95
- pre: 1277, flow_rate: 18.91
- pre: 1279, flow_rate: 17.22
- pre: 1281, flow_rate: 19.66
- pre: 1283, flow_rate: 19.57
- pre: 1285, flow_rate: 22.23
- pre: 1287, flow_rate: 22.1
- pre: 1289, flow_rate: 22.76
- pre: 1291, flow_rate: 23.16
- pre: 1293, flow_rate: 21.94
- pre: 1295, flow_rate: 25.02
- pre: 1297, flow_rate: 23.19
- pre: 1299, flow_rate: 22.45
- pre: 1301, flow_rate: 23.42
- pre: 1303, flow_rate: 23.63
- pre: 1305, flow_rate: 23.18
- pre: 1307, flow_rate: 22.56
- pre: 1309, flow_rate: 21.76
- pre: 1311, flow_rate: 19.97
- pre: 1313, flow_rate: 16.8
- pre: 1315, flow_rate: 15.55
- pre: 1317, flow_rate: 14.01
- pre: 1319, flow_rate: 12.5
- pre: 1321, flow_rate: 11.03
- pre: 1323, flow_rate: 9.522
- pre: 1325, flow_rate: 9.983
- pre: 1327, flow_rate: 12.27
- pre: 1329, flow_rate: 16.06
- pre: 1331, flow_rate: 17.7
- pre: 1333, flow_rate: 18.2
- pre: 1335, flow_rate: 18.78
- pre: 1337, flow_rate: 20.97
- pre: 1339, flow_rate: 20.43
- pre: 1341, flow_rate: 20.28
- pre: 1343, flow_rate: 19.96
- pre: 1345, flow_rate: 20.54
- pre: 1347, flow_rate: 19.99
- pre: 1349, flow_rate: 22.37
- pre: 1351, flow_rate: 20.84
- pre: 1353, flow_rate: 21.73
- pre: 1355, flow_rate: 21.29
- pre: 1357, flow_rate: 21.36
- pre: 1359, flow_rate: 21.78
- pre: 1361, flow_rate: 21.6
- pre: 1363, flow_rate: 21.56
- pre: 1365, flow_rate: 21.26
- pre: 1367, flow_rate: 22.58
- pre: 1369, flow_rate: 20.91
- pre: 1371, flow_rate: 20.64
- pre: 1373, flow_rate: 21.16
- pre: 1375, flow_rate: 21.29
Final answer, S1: 0.83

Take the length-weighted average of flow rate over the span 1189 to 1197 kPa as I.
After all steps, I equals 21.4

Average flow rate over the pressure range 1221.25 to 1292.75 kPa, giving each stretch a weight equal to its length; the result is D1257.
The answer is 21.8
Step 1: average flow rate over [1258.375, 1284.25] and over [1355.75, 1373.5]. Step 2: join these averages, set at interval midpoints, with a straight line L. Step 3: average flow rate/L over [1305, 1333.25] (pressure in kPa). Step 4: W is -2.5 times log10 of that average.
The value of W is 0.30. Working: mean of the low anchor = 20.3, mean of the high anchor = 21.4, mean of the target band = 15.8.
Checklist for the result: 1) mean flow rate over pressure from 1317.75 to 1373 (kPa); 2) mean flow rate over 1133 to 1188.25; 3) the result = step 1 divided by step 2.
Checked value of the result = 0.78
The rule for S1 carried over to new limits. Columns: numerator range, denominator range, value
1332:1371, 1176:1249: 0.96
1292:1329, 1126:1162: 0.73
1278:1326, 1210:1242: 0.87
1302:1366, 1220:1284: 0.86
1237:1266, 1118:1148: 0.91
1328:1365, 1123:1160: 0.81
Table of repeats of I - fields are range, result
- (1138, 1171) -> 24.5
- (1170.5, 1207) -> 21.7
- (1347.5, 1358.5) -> 21.5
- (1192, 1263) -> 21.9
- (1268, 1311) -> 21.5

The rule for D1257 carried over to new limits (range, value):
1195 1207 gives 20.3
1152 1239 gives 22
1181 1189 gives 21.9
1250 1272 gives 22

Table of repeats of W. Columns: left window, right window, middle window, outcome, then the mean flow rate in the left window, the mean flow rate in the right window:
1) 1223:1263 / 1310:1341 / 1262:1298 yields -0.08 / 22.7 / 15.7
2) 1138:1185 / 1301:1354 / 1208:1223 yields 0.06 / 24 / 18.2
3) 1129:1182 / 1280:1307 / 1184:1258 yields 0.08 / 24.2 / 22.5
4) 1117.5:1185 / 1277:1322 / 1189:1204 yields 0.09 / 24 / 20.1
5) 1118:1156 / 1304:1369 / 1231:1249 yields -0.07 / 24.8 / 18.7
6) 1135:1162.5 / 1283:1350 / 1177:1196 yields 0.10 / 25.2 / 19.2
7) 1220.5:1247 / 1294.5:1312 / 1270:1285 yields 0.18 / 22.7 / 22.7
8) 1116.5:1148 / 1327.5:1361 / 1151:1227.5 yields 0.08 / 24.9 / 20.1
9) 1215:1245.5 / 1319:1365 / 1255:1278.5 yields 0.01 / 22.4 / 18.5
